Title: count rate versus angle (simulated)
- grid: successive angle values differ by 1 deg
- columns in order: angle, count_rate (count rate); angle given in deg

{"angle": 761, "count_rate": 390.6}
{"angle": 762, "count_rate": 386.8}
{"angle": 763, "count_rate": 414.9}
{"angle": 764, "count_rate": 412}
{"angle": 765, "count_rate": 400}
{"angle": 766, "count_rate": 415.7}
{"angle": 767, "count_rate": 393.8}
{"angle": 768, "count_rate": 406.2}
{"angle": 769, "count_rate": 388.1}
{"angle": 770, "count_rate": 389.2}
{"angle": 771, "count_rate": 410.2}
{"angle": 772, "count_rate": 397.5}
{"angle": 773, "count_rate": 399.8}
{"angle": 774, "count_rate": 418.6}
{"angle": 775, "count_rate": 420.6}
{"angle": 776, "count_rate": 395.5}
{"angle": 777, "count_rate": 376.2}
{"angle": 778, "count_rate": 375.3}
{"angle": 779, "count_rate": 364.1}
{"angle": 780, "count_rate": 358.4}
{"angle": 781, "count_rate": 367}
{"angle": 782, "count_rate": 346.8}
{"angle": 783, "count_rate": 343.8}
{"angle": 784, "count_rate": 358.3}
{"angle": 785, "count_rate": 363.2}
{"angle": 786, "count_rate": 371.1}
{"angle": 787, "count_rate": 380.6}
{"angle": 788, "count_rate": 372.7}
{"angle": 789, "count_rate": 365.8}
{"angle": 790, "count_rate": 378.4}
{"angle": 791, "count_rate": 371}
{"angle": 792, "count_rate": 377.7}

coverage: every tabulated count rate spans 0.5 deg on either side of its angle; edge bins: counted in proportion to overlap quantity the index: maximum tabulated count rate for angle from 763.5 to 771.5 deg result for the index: 415.7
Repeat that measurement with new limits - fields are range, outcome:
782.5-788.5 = 380.6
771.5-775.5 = 420.6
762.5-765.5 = 414.9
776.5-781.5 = 376.2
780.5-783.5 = 367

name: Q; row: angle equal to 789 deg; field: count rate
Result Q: 365.8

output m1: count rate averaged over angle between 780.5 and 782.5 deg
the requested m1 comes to 357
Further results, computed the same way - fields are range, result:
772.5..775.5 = 413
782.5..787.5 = 363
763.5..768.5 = 406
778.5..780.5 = 361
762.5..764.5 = 413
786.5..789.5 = 373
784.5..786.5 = 367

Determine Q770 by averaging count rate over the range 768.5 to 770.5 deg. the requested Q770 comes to 389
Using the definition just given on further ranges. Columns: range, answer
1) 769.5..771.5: 400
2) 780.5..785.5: 356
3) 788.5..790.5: 372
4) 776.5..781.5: 368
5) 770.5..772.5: 404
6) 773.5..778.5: 397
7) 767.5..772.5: 398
